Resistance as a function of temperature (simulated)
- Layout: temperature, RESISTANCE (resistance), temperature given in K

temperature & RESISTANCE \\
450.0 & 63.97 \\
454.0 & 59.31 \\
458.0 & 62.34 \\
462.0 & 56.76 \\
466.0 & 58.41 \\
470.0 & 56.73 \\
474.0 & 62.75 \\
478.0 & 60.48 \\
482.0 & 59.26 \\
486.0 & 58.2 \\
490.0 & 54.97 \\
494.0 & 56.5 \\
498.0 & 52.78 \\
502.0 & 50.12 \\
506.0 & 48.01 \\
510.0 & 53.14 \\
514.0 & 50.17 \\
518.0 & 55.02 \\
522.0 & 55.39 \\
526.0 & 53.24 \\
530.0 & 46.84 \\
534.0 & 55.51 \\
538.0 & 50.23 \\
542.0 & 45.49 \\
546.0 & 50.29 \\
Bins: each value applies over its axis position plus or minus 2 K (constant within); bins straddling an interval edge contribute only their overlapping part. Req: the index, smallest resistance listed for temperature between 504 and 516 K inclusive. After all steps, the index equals 48.01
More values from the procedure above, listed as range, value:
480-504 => 50.12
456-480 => 56.73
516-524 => 55.02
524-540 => 46.84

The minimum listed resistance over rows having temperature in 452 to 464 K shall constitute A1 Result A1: 56.76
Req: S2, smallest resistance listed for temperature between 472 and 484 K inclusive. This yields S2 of 59.26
